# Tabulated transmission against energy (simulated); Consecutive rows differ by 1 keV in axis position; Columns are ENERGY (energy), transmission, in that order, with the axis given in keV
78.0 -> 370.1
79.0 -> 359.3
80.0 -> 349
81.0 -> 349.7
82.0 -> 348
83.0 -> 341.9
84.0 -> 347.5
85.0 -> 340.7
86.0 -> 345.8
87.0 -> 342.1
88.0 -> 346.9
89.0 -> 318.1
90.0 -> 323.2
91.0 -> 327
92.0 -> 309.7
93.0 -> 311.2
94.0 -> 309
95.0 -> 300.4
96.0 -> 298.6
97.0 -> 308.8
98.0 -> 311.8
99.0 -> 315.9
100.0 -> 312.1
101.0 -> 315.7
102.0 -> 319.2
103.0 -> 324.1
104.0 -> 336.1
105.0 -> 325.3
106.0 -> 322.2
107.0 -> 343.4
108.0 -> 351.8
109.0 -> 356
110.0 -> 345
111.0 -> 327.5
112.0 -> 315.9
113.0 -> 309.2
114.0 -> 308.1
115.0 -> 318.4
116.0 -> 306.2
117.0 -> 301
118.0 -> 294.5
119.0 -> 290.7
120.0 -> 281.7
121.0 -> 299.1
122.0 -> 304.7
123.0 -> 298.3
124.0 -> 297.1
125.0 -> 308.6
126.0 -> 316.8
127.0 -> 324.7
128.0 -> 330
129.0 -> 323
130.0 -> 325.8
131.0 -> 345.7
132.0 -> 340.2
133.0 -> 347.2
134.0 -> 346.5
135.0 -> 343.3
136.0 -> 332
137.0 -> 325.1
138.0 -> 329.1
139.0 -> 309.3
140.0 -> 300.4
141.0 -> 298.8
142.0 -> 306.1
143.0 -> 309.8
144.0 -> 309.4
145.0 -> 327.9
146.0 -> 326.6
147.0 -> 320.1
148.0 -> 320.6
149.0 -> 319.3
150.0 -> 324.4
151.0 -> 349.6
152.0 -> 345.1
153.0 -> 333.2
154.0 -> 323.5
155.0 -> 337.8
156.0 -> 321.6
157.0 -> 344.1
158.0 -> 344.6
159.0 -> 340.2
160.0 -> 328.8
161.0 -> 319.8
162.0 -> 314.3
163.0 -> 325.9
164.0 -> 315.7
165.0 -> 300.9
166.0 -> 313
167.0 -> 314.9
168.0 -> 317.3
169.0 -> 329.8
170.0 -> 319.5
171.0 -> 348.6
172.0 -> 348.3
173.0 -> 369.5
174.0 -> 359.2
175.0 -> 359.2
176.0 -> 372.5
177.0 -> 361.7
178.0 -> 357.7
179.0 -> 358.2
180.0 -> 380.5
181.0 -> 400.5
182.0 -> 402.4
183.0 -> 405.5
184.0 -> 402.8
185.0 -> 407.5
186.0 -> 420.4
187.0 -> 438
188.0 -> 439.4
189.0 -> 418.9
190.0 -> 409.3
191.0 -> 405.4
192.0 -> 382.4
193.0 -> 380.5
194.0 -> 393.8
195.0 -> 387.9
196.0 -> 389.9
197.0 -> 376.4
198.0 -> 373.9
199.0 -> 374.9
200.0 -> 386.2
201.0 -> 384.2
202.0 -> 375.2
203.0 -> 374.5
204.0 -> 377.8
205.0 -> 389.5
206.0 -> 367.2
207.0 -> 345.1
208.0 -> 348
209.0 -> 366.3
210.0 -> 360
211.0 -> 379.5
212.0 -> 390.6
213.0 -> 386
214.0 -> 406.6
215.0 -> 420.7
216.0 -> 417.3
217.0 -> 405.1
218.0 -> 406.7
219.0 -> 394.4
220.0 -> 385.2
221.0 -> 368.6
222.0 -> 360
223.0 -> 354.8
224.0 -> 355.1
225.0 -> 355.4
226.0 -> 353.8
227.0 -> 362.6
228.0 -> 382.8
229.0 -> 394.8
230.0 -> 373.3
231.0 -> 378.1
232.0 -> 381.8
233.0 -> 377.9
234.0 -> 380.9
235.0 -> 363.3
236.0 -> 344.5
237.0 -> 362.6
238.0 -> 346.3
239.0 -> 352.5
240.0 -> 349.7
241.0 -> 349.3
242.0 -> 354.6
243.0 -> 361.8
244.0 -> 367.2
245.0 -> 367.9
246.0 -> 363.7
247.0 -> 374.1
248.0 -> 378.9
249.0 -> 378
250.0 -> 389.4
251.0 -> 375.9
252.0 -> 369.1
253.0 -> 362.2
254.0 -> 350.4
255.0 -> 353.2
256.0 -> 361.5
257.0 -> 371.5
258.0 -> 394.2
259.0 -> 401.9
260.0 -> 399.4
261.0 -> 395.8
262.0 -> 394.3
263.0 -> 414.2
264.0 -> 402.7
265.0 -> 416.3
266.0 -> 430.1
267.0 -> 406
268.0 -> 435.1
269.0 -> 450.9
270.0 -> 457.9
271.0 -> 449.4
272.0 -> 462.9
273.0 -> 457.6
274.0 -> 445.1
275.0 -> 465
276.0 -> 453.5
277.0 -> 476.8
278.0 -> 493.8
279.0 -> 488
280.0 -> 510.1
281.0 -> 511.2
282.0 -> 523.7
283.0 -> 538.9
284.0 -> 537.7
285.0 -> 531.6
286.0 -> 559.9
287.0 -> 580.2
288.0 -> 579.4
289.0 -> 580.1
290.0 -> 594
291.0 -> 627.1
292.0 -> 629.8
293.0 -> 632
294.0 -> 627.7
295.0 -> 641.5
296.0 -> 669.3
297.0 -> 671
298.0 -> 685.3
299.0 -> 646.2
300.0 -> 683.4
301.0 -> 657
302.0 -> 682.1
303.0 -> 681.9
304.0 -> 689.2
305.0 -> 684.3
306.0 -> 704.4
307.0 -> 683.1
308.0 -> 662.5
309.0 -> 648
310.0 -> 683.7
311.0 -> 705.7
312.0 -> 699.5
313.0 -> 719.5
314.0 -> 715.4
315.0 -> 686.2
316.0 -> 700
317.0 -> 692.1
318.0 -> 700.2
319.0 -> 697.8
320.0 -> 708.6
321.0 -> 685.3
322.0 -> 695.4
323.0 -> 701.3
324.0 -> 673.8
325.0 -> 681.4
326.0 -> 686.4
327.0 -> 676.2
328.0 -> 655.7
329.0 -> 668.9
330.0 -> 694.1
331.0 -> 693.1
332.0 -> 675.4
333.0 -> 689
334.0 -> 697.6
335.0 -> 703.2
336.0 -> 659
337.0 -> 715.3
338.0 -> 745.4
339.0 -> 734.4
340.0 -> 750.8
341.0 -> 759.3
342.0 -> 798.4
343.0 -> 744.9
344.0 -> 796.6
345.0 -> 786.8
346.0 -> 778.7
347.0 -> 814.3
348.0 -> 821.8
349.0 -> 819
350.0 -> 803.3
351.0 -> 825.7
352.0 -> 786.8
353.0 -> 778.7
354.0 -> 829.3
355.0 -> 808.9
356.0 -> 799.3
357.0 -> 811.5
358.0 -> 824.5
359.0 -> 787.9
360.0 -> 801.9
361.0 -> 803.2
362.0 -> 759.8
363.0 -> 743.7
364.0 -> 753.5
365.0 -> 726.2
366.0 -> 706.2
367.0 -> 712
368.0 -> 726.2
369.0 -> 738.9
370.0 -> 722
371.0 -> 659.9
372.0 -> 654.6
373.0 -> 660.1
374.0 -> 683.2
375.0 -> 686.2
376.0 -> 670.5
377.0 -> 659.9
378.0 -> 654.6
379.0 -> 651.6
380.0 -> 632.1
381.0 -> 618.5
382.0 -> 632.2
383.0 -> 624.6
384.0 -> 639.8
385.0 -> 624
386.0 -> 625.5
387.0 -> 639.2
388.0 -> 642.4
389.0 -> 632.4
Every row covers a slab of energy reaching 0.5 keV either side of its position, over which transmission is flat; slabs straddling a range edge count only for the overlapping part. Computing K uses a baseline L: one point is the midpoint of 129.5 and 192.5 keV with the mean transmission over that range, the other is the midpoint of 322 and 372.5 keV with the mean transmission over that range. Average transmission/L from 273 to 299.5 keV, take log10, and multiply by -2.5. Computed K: 0.10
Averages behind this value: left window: 348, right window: 743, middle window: 563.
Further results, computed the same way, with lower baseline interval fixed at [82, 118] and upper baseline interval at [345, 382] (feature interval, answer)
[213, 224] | 0.29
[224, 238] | 0.40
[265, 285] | 0.26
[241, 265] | 0.44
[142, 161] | 0.23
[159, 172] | 0.31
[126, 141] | 0.15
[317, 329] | -0.02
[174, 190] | 0.15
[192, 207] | 0.26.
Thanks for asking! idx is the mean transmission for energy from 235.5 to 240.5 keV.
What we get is 351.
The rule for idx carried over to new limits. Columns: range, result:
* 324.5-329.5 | 674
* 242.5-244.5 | 364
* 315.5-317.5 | 696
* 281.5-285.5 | 533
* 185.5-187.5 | 429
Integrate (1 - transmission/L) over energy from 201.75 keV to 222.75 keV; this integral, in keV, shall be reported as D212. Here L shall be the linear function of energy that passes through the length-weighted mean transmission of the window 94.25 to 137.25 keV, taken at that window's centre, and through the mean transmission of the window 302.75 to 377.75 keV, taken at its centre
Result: 4.8 keV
